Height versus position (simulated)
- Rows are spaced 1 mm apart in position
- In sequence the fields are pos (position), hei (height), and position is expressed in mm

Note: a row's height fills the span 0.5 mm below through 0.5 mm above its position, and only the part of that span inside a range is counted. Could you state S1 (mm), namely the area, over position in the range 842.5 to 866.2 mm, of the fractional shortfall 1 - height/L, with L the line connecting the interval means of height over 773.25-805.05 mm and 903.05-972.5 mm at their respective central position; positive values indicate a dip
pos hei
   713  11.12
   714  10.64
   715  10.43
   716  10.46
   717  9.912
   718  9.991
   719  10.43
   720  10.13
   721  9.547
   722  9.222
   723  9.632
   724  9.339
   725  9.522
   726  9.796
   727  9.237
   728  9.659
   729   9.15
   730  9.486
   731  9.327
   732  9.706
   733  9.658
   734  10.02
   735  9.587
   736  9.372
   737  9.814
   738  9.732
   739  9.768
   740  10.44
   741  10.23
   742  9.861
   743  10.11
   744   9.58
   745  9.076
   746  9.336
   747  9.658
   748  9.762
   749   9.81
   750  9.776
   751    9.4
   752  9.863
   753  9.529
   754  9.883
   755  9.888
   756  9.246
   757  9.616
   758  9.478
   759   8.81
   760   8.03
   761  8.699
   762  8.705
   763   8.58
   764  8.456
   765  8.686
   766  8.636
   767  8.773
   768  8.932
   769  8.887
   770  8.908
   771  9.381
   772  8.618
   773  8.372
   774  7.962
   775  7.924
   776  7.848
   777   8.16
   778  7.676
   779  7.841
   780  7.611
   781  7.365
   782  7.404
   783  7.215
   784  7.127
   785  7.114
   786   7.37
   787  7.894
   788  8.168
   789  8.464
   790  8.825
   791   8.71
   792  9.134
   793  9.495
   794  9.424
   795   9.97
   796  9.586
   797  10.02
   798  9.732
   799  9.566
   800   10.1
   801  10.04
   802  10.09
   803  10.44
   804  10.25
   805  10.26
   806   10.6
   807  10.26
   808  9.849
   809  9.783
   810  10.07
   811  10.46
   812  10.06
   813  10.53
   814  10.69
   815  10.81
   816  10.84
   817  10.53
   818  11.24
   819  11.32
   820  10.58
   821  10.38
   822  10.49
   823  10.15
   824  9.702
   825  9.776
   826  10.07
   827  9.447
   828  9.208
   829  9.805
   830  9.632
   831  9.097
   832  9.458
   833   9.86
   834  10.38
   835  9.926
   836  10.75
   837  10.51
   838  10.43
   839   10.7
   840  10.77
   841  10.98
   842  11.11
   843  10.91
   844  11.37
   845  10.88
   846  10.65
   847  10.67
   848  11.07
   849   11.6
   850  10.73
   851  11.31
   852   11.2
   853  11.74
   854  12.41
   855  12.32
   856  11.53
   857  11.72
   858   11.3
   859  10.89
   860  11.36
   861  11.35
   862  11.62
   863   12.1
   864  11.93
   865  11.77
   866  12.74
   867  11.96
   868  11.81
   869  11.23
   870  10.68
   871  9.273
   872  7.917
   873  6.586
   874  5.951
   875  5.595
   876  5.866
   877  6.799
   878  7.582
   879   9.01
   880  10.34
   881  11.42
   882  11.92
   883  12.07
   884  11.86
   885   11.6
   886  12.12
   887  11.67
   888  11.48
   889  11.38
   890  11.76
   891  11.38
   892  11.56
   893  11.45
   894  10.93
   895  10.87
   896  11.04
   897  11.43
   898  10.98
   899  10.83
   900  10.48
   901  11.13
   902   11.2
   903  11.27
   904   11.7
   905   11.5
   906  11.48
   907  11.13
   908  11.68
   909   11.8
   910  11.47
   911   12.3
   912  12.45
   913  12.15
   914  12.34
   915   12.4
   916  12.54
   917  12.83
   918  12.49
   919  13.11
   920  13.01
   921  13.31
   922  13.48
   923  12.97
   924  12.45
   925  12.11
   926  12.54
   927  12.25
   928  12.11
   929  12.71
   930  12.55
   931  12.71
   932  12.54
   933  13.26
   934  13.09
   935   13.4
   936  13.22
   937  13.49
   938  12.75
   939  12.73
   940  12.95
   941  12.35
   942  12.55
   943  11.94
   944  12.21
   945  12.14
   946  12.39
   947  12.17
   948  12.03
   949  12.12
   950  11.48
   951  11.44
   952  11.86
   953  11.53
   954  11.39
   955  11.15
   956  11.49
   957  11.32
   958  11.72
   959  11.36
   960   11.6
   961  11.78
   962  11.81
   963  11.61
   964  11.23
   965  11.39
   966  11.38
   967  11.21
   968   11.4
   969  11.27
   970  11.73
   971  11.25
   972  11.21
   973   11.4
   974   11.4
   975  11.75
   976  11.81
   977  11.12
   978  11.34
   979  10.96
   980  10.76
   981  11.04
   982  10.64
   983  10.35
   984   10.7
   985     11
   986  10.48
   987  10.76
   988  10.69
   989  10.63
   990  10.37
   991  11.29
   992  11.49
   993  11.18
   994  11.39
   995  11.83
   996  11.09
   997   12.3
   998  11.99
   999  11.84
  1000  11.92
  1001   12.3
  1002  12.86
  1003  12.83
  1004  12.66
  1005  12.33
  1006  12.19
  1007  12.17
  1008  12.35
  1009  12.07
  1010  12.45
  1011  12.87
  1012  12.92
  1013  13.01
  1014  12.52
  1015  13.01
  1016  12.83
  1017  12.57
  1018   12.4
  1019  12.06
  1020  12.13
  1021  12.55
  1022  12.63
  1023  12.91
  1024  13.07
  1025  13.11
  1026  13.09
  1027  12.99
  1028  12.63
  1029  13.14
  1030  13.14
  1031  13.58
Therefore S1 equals -2.92 mm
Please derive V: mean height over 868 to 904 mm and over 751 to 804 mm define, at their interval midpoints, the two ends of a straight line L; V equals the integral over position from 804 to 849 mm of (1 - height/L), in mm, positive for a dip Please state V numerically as -4.3 mm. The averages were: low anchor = 8.79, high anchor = 10.3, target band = 10.4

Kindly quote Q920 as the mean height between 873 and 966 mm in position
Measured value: 11.6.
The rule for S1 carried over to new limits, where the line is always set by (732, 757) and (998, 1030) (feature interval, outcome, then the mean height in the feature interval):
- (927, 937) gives -1.0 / 12.8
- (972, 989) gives 1.7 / 11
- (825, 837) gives 0.9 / 9.81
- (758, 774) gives 2.0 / 8.7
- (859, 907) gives 2.4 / 10.6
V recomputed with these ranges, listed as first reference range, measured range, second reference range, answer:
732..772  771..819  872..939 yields 3.72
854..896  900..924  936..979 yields -2.12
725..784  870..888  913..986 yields 2.58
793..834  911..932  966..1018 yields -2.96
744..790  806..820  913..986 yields -1.51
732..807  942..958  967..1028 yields -0.74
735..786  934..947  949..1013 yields -1.89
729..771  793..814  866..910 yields -0.47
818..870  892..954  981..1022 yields -4.11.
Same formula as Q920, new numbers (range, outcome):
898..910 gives 11.3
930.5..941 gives 13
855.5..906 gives 10.7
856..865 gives 11.5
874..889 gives 9.87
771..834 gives 9.37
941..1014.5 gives 11.7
